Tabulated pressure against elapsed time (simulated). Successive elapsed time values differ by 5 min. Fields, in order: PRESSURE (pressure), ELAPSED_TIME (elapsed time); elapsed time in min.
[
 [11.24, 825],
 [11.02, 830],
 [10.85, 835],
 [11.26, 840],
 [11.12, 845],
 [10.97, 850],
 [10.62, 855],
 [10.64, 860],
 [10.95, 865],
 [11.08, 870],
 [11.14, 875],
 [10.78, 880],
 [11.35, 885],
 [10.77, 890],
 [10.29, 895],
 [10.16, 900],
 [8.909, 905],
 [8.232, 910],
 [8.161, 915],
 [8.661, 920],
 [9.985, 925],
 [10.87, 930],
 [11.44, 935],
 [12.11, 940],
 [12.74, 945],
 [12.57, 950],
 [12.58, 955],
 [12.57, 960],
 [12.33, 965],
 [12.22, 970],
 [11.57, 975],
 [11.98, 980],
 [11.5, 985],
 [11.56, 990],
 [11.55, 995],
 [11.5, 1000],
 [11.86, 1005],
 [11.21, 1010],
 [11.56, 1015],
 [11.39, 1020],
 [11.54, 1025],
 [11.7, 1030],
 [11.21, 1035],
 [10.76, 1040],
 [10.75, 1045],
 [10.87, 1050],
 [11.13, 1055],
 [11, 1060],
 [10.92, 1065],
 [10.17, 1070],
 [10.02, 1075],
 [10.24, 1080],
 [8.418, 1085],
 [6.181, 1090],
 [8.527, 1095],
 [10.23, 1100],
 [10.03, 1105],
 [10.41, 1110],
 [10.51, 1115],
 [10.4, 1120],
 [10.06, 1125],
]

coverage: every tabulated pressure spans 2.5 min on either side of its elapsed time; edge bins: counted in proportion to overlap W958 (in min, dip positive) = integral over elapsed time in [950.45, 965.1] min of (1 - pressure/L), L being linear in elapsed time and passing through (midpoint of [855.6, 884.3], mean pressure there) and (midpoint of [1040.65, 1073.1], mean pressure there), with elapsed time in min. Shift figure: -2.3 min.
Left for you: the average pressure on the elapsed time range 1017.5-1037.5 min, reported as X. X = 11.5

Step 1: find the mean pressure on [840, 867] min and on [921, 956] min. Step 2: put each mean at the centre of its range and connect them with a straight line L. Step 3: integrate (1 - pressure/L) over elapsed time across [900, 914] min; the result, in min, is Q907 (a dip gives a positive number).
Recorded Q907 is 3.1 min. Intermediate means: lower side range 10.9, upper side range 11.6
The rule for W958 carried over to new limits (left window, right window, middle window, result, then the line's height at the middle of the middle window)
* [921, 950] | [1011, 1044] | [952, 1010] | -2.8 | 11.4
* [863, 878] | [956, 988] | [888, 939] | 7.4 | 11.5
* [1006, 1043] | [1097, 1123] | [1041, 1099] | 5.0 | 10.8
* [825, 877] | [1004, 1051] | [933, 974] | -4.2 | 11.2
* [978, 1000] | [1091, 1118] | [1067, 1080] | 0.1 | 10.2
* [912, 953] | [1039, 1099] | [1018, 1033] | -2.0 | 10.2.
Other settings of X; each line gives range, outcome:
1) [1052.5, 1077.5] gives 10.6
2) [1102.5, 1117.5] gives 10.3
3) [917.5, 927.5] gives 9.32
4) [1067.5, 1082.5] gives 10.1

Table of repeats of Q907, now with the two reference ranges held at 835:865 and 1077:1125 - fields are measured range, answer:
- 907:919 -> 2.6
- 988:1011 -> -3.4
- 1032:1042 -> -1.2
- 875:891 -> -0.4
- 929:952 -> -3.6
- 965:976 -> -1.9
